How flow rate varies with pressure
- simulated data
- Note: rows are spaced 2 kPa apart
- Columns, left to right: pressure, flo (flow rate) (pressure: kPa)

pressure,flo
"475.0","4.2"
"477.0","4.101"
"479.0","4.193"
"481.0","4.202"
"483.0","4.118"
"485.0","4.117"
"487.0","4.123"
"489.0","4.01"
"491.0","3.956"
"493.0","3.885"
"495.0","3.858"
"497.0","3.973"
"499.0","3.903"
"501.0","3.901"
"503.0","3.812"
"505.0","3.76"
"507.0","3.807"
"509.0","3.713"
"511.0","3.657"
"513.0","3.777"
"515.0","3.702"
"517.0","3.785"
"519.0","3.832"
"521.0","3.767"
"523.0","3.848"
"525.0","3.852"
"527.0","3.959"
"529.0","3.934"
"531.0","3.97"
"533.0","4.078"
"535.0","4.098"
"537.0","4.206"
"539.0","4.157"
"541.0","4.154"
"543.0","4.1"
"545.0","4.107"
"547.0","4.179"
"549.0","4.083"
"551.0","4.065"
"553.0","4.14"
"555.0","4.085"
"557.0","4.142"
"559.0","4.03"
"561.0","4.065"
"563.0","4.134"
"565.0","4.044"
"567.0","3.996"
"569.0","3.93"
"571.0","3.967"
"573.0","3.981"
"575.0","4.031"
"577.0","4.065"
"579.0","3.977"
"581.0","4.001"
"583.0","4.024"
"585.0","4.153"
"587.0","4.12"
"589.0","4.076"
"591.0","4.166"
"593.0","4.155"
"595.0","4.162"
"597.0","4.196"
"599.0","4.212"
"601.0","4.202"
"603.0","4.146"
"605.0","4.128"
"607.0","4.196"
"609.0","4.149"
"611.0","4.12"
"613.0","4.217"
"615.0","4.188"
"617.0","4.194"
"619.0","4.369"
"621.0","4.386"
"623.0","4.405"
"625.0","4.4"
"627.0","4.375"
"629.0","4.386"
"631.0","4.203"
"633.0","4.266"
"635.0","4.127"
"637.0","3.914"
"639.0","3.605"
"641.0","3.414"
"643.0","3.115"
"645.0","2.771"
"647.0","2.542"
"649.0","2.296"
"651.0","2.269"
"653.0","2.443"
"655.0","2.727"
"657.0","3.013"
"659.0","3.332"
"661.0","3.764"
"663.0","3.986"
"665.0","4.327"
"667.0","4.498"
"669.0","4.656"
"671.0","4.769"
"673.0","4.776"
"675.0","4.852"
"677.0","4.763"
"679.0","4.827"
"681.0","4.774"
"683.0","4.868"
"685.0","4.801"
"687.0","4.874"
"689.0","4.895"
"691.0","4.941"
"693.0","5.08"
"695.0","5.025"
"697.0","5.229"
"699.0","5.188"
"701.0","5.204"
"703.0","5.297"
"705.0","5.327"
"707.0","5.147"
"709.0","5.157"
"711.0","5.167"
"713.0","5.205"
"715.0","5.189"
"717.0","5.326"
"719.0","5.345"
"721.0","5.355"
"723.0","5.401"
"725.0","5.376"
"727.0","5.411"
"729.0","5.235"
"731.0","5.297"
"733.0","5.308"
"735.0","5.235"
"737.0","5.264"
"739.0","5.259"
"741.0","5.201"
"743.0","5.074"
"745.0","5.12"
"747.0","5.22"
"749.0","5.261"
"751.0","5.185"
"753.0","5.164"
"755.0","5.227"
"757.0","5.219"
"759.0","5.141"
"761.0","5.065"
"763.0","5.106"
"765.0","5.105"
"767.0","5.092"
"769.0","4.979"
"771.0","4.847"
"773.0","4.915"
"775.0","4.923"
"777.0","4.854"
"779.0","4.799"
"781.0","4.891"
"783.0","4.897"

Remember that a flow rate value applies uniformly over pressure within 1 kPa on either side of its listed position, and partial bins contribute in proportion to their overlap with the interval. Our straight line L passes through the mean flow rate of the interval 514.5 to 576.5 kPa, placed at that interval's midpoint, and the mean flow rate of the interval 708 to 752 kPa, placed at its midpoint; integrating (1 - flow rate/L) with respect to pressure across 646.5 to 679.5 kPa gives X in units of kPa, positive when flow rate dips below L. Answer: 7.3 kPa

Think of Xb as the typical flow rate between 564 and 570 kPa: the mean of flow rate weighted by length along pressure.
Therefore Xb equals 3.99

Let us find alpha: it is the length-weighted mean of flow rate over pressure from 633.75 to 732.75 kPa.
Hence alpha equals 4.47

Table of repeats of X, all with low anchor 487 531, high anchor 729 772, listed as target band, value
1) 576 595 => 0.8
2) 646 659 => 5.7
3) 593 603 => 0.3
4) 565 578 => 0.6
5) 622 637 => 0.7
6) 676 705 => -0.9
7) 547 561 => 0.0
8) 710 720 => -0.6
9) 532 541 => -0.3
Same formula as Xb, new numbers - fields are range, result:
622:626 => 4.4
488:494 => 3.95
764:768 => 5.1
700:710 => 5.23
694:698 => 5.13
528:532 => 3.95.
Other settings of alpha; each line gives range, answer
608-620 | 4.21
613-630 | 4.33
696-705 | 5.24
